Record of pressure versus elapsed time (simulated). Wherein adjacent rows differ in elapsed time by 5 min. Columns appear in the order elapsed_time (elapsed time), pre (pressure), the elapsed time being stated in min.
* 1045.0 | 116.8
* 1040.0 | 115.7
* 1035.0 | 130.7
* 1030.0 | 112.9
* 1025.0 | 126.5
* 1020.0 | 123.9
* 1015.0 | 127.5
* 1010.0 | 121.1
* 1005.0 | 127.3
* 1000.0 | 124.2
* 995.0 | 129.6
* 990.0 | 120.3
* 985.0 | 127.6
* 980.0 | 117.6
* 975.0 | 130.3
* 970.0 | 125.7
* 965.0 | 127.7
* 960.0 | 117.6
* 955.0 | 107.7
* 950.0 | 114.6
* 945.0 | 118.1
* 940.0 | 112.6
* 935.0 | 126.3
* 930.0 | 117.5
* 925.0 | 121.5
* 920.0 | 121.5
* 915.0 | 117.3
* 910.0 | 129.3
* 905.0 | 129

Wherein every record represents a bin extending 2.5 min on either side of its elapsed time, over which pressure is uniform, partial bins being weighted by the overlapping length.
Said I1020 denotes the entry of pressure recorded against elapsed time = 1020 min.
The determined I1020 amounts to 123.9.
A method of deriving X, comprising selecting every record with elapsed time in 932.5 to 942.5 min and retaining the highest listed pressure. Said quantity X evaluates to 126.3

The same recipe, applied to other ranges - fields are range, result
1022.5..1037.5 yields 130.7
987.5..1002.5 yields 129.6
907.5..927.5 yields 129.3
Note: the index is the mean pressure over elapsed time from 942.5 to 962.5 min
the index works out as 114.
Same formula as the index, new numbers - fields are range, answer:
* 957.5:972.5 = 124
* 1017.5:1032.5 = 121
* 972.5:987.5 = 125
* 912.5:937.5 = 121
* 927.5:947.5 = 119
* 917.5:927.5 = 122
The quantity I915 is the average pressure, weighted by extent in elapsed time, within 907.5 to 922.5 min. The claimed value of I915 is 123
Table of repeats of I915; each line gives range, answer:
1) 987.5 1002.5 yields 125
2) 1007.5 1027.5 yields 125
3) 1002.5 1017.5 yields 125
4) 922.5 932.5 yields 120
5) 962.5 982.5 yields 125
